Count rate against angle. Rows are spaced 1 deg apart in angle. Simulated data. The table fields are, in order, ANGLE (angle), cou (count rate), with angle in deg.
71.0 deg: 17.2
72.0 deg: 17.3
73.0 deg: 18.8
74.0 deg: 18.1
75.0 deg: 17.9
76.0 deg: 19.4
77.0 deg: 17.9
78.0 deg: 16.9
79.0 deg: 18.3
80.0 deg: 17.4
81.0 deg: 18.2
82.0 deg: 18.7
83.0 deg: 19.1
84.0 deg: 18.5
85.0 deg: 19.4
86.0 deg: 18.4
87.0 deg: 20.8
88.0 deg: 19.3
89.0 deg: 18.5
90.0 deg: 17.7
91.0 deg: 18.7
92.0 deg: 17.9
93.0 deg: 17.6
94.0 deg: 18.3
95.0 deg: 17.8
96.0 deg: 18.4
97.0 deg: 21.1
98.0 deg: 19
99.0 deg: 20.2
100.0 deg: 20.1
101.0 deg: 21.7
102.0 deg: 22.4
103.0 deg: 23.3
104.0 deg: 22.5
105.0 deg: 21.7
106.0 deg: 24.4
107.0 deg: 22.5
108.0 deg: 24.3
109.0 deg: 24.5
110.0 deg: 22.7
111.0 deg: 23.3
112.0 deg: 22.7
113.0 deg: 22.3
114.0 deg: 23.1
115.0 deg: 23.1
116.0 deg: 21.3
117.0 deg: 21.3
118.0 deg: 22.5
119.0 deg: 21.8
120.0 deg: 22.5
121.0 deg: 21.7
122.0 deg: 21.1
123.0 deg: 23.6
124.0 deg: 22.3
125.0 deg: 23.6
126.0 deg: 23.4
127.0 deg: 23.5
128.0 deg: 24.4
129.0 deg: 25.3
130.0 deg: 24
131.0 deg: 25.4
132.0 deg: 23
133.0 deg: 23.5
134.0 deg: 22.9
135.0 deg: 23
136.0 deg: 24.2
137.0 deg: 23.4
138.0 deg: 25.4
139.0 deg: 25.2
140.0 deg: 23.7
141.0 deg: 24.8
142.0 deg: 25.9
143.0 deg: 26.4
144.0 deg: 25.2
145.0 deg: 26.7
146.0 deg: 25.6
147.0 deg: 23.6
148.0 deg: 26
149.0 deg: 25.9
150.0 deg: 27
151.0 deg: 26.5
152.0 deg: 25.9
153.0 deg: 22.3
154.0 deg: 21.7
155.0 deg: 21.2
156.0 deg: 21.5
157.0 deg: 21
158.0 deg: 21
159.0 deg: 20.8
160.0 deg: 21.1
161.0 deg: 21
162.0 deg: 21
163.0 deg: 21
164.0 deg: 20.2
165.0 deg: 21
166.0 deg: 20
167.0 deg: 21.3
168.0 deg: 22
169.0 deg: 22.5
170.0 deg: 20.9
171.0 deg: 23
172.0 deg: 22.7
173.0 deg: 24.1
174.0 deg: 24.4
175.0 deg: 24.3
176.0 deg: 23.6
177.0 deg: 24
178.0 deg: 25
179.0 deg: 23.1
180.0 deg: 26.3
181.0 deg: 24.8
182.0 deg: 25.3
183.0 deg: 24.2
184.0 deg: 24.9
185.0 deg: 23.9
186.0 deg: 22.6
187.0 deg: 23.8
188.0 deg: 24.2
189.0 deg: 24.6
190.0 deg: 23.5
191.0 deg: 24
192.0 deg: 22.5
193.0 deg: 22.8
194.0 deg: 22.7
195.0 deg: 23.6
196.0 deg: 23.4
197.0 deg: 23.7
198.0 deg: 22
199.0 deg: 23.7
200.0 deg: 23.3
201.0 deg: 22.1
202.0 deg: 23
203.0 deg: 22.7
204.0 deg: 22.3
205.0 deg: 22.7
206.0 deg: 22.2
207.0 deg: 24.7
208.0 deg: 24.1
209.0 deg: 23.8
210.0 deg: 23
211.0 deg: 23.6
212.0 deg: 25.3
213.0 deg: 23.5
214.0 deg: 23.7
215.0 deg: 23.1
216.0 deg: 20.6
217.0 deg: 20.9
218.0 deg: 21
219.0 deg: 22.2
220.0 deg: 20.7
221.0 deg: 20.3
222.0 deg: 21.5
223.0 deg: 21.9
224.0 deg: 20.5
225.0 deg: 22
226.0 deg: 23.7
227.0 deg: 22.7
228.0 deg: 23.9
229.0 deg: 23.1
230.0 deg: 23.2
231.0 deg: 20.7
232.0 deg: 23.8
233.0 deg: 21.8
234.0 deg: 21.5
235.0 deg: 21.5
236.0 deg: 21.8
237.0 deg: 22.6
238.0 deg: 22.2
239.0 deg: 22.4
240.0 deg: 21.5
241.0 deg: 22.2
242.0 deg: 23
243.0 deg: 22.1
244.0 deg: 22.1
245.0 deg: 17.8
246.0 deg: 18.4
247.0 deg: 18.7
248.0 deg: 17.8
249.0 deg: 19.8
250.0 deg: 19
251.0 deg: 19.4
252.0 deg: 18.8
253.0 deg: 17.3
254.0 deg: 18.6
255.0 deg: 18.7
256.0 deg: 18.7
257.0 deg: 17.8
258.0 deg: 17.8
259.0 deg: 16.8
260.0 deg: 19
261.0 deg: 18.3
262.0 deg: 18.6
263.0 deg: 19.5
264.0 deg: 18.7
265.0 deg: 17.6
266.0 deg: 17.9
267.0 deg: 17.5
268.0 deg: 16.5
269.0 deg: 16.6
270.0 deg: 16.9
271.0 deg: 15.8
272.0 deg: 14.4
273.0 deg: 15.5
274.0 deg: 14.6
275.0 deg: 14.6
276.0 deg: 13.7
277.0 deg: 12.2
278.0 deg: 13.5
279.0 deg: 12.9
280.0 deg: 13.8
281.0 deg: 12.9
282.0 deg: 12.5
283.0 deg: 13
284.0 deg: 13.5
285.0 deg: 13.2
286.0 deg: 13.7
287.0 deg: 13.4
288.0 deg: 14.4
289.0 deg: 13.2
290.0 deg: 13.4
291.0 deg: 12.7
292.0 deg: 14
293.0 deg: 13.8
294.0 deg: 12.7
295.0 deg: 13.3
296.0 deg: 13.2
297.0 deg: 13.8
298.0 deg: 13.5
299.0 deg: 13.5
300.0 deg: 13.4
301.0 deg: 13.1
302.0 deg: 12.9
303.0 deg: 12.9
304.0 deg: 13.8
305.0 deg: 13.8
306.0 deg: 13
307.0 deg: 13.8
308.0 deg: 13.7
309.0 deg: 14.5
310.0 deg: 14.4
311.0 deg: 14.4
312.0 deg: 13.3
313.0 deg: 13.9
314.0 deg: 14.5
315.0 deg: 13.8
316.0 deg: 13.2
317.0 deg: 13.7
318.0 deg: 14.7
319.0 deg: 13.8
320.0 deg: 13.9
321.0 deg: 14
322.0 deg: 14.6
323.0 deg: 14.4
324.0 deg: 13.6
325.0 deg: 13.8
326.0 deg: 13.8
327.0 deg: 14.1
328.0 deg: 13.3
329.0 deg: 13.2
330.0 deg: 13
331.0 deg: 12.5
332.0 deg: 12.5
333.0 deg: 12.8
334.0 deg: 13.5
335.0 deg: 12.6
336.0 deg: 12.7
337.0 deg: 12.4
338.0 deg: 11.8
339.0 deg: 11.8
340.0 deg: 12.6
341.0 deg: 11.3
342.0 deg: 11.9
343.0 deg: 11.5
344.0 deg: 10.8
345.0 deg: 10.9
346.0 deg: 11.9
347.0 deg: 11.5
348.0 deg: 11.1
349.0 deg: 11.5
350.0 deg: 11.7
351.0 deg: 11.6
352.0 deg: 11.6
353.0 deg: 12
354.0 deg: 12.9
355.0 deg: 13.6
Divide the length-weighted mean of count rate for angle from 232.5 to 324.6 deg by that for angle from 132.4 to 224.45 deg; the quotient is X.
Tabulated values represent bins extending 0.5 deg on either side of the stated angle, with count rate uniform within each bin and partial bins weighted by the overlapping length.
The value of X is 0.69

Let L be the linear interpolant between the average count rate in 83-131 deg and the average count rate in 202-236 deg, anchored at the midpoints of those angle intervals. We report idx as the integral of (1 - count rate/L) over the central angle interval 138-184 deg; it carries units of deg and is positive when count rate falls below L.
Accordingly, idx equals -3.2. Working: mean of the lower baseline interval 21.5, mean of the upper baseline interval 22.5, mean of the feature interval 23.5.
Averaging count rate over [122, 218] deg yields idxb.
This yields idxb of 23.4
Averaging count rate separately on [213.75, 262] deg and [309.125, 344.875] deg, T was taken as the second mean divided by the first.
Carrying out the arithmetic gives 0.64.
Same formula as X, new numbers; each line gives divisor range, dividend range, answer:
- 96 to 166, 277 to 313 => 0.58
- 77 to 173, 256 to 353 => 0.63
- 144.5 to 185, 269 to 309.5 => 0.59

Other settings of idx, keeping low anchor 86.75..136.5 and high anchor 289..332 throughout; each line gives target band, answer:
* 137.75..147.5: -2.20 deg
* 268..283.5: 0.83 deg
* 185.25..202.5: -4.49 deg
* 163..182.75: -3.80 deg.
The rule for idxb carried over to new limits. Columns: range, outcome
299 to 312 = 13.6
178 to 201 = 23.8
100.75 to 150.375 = 23.7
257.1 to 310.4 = 14.7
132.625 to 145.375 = 24.6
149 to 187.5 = 23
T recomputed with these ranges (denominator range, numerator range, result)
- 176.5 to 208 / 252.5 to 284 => 0.68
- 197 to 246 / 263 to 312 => 0.64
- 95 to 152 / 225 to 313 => 0.72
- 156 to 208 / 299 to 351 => 0.57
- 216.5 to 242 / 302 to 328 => 0.63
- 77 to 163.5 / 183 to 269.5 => 0.97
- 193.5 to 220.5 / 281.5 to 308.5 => 0.58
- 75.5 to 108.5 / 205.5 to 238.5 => 1.14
